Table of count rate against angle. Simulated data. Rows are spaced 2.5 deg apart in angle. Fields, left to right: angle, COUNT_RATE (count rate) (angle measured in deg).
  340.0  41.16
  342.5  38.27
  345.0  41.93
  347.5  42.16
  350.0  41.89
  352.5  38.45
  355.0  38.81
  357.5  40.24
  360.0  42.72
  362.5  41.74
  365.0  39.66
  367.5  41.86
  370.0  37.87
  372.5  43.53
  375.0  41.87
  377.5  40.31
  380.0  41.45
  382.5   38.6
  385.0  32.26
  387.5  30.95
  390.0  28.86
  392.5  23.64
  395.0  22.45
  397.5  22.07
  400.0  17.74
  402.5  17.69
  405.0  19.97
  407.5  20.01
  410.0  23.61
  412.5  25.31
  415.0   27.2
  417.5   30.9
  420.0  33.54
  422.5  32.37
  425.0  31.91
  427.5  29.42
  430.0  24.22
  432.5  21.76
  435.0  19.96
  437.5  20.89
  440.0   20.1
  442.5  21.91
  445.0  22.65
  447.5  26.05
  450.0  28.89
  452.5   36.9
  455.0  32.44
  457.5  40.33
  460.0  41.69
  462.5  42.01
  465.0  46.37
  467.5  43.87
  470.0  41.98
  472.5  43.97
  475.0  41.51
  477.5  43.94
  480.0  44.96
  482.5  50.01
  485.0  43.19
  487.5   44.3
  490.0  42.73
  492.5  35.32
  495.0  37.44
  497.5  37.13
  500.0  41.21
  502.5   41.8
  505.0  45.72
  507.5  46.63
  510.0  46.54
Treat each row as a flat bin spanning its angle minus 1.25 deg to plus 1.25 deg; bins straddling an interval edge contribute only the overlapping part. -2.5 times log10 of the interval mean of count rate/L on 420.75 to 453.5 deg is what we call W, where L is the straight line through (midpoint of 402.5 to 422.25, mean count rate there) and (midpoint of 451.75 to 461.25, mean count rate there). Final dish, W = 0.23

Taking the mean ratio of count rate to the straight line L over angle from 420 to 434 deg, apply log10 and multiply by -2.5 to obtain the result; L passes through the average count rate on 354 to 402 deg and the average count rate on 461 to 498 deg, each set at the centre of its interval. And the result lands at 0.34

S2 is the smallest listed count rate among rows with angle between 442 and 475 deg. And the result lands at 21.91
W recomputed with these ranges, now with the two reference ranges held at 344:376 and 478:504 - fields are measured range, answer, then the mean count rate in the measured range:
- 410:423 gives 0.38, 29.1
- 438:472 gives 0.22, 34.2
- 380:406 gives 0.49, 26.2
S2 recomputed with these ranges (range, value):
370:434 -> 17.69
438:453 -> 20.1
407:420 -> 20.01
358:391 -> 28.86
